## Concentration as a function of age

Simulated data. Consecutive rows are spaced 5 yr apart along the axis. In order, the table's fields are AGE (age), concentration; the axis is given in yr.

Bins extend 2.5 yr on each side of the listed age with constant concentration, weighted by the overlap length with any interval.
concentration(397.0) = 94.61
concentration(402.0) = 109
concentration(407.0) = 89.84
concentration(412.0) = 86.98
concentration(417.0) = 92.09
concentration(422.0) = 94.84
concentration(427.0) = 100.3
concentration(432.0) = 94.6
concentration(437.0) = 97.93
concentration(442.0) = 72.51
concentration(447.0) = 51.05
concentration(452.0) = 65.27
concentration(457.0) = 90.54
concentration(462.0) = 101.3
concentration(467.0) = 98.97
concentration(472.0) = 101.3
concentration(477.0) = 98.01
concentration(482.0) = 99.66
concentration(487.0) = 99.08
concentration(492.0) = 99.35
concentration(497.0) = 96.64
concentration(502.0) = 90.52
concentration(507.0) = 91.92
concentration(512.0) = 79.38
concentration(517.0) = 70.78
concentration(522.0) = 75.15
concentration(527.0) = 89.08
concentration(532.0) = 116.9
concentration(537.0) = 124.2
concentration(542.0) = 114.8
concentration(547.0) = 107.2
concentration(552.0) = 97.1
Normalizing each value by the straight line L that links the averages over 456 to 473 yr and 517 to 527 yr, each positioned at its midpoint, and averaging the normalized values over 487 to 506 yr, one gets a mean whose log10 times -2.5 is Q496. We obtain -0.106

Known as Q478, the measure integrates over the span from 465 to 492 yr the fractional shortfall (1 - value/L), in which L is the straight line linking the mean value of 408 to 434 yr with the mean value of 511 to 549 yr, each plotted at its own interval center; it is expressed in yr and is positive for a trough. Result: -1.03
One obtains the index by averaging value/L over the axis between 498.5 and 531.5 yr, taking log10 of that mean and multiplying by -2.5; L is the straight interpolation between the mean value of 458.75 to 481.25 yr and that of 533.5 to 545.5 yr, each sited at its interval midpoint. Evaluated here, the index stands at 0.29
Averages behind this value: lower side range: 99.6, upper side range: 118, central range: 85.3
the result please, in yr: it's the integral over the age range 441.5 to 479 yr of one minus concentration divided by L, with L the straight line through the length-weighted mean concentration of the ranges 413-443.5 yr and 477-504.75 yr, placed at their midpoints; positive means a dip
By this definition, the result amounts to 3.8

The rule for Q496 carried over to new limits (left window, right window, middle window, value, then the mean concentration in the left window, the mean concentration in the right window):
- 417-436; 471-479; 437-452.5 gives 0.38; 96.1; 99.4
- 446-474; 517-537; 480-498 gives -0.10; 86.2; 94.7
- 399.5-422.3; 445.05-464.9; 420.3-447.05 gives -0.02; 94.5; 78.2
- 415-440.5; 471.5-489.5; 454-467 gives 0.03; 95.1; 99.3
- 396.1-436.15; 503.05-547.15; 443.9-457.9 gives 0.39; 95.4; 95.8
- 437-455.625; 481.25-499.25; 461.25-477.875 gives -0.18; 69.3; 98.6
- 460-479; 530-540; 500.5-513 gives 0.26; 99.9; 120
